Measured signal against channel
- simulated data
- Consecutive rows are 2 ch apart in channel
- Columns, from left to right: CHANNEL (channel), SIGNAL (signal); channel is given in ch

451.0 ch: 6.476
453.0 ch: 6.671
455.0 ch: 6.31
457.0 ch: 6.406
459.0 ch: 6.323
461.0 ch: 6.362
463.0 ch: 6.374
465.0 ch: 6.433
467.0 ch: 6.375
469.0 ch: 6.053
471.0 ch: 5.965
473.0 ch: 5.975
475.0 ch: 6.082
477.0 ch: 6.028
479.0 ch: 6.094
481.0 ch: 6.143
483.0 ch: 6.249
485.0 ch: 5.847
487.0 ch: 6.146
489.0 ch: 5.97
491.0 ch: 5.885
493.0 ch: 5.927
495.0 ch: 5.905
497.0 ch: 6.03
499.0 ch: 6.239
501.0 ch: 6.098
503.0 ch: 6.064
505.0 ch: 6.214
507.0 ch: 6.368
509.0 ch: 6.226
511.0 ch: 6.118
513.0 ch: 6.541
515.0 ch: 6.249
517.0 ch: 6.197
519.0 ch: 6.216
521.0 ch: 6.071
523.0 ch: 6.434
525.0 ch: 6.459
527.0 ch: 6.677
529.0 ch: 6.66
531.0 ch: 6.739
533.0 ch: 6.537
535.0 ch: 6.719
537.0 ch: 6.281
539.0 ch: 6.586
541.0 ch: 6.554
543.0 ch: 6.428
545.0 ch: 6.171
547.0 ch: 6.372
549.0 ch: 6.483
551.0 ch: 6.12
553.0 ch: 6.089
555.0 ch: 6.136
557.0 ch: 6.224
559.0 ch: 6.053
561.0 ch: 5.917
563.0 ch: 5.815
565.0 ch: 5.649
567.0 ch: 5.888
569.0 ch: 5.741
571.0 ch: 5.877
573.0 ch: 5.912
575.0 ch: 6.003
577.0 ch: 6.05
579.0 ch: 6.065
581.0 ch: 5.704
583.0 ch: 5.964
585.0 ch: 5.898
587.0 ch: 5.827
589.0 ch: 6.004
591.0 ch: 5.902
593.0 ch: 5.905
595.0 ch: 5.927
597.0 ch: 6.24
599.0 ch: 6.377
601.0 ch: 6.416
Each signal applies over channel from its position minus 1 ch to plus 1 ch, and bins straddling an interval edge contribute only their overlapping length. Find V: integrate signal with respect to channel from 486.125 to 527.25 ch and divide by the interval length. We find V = 6.18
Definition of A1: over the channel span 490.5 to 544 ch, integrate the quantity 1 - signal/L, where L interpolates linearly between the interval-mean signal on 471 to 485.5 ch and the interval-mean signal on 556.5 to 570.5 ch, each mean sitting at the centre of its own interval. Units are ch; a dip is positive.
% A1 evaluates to -3.01 ch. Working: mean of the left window 6.06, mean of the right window 5.89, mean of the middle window 6.32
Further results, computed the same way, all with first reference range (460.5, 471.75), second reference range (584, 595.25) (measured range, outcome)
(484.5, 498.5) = 0.49 ch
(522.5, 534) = -0.96 ch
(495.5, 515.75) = -0.19 ch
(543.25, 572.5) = -0.22 ch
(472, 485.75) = 0.36 ch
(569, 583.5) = 0.06 ch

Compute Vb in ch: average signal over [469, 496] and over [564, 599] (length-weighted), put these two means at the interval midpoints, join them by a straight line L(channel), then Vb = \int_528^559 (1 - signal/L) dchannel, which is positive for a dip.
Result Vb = -2.2 ch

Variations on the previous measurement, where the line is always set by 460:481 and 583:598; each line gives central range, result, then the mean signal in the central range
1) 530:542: -1.0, 6.57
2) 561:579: 0.3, 5.88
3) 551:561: -0.1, 6.1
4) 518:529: -0.6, 6.4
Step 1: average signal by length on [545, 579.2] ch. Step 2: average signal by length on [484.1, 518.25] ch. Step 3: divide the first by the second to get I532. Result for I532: 1.0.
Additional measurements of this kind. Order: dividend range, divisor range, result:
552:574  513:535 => 0.92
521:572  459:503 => 1.02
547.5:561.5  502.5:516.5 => 0.98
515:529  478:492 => 1.05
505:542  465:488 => 1.05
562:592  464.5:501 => 0.97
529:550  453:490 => 1.05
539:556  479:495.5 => 1.05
